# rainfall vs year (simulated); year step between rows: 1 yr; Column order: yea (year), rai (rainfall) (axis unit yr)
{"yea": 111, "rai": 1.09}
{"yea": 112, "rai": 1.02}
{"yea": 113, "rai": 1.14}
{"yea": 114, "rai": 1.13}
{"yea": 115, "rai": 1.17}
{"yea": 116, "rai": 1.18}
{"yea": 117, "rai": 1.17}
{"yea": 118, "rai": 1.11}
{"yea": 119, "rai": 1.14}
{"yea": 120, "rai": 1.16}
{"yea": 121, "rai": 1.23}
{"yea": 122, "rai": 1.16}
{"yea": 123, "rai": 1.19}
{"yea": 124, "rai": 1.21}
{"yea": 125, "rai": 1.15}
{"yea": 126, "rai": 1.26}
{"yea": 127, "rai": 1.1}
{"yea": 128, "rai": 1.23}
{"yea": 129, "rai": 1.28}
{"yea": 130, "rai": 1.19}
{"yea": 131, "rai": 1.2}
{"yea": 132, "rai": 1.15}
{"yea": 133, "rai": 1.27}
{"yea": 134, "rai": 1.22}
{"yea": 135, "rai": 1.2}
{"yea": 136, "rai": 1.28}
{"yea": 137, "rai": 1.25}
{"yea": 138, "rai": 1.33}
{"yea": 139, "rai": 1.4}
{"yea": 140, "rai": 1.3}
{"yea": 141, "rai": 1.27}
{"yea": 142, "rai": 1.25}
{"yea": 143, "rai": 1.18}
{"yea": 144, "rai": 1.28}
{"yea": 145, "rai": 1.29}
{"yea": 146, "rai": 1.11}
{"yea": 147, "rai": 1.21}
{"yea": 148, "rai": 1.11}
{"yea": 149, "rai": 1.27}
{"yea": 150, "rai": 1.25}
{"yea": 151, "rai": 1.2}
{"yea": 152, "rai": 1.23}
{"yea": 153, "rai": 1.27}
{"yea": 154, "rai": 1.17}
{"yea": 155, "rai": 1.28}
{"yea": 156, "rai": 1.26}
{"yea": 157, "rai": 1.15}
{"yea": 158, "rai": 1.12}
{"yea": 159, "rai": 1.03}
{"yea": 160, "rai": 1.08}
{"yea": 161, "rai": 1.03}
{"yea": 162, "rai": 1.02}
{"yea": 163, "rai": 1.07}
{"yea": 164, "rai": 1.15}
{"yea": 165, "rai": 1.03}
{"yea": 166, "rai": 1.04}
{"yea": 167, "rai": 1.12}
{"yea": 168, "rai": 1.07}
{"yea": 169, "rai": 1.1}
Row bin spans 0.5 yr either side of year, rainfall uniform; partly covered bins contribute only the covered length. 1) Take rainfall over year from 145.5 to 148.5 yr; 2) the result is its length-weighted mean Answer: 1.14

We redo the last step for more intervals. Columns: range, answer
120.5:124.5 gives 1.2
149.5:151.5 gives 1.23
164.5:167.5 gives 1.06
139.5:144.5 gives 1.26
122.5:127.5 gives 1.18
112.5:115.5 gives 1.15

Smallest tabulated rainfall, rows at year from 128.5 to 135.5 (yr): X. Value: 1.15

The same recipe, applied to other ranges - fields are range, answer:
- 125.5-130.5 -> 1.1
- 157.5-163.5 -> 1.02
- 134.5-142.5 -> 1.2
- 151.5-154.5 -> 1.17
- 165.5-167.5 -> 1.04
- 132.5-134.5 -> 1.22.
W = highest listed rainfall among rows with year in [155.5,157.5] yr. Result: 1.26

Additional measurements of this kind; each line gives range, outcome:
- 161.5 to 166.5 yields 1.15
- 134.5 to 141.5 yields 1.4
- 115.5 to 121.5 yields 1.23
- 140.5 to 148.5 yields 1.29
